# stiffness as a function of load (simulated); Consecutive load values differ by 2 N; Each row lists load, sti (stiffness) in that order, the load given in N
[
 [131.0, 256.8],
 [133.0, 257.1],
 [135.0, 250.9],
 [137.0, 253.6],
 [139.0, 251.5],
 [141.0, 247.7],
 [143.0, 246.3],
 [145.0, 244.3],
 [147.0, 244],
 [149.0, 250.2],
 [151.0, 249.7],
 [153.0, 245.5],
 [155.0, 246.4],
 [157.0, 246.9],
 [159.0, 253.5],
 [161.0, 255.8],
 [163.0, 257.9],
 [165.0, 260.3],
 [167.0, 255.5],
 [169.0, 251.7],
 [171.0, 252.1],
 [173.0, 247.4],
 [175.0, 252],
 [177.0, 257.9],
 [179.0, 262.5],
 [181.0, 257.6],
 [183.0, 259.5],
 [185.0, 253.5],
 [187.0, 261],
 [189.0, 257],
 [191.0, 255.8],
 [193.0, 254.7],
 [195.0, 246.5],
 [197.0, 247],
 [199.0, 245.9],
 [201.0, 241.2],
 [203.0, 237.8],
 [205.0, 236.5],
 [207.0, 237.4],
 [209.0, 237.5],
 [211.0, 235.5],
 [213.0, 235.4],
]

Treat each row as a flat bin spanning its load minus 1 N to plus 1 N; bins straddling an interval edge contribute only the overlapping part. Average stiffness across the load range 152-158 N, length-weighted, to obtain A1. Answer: 246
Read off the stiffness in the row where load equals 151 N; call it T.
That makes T 249.7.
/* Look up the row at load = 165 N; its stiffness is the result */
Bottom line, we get 260.3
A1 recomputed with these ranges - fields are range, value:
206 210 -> 237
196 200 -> 246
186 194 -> 257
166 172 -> 253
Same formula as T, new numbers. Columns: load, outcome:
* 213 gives 235.4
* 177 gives 257.9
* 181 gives 257.6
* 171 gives 252.1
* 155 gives 246.4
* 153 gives 245.5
